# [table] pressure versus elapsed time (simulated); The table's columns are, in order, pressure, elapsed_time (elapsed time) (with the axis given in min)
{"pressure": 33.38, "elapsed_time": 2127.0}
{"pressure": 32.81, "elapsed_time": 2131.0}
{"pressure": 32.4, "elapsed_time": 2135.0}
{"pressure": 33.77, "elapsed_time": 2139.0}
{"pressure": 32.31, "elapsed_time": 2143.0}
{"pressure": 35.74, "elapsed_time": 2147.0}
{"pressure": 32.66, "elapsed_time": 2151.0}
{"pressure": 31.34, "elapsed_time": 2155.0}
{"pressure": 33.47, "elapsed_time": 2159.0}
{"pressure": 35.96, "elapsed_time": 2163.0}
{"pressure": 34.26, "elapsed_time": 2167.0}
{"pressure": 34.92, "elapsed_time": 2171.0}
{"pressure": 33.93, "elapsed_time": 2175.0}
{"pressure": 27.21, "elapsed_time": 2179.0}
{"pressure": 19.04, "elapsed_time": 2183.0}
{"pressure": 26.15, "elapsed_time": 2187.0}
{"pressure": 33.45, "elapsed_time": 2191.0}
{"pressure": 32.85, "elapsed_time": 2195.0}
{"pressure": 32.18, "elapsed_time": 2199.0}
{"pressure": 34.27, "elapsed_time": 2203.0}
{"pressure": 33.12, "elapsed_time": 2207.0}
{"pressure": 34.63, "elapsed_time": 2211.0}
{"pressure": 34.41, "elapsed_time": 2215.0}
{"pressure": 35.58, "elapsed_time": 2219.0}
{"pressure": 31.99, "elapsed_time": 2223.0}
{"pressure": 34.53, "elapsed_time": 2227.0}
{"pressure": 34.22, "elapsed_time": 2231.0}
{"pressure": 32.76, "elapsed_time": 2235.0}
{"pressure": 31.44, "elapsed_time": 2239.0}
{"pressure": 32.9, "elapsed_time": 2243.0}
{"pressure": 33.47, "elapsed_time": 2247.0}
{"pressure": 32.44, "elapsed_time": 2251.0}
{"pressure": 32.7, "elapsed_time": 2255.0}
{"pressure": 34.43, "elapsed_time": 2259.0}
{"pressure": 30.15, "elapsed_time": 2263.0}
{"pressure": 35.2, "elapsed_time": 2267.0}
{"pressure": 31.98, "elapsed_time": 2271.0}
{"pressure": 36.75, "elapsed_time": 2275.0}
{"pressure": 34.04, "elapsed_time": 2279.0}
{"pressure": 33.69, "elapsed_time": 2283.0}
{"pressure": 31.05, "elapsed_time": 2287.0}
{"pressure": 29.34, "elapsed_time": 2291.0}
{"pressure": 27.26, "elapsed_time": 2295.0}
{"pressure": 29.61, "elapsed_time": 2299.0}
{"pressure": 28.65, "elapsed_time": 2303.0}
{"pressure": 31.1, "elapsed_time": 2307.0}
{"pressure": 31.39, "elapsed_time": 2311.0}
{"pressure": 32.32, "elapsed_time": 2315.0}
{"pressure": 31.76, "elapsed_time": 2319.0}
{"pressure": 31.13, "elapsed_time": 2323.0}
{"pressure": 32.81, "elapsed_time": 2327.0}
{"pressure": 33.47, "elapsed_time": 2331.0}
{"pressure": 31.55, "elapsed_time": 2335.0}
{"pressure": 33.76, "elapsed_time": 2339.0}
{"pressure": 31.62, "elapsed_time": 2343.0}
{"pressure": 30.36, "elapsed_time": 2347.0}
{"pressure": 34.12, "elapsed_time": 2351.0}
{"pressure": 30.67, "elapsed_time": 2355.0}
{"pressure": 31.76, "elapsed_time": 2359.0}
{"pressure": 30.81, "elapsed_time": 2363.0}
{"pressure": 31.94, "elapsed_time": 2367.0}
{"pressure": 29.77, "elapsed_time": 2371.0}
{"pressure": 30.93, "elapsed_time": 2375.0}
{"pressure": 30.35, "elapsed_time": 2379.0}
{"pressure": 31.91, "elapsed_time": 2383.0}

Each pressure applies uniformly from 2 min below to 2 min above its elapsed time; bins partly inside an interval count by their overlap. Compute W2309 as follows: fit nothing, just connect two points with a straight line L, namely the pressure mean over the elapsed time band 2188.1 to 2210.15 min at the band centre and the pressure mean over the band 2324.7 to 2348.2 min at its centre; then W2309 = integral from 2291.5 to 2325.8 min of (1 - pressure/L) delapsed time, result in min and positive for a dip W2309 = 2.15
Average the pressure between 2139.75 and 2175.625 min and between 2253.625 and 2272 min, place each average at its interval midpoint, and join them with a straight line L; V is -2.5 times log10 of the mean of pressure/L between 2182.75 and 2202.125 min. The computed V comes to 0.12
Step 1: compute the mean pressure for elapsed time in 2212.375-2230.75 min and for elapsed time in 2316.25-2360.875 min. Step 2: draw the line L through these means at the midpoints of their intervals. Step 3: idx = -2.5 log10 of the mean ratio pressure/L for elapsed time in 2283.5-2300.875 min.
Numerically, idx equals 0.11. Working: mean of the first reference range 34.2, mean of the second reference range 32.1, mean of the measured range 29.7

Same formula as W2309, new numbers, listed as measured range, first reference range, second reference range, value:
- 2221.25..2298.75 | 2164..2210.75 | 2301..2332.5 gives -2.85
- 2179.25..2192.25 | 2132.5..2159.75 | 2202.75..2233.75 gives 2.97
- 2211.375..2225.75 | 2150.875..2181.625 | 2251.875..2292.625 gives -0.55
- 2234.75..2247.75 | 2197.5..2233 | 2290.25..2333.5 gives 0.21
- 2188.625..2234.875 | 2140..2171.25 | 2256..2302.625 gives -0.94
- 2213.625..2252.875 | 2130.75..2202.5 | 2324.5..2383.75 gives -1.85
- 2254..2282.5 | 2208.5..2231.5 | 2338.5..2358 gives -0.25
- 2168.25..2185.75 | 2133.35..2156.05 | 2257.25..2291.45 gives 2.23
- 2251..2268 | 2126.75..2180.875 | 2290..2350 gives -0.55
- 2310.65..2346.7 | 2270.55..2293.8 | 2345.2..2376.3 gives -0.32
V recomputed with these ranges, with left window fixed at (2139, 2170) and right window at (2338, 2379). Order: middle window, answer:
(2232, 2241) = 0.016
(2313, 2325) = 0.006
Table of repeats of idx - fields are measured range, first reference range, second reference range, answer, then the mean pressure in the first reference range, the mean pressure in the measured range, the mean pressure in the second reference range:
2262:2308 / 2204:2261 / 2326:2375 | 0.04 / 33.5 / 31.6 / 31.8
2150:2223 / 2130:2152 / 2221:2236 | 0.04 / 33.3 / 32.2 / 33.4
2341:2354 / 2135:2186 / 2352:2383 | -0.03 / 31.9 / 31.9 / 31.1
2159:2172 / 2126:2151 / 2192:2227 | -0.04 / 33.3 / 34.8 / 33.7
